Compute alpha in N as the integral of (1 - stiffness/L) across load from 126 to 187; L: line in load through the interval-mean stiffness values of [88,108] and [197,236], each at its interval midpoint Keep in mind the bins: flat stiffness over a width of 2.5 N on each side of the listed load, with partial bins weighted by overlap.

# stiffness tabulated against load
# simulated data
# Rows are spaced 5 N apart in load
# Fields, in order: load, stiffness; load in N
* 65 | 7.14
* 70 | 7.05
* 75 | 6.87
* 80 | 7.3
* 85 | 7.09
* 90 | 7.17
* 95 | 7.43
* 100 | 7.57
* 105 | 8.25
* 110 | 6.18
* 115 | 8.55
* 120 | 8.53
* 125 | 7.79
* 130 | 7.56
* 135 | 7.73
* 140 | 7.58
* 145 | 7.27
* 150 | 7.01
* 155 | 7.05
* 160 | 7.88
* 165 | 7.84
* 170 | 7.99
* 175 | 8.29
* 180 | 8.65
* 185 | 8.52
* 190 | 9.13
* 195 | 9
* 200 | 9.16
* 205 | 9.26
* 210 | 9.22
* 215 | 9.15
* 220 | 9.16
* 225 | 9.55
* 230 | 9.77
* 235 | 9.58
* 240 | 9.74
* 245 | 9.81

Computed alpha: 4.9 N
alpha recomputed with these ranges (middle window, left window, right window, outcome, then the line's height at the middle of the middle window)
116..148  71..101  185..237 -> 0.7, 7.97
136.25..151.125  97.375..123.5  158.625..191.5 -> 1.3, 8.07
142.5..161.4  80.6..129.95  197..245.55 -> 2.4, 8.33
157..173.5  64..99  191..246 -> 1.2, 8.52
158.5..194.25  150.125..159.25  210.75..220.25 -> -2.1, 7.9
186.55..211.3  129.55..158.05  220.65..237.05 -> -0.9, 8.8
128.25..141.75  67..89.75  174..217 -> 0.6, 7.99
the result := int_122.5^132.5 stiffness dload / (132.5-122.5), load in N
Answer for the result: 7.67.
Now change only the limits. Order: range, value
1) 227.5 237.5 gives 9.68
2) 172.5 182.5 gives 8.47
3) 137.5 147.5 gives 7.42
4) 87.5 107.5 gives 7.6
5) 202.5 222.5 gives 9.2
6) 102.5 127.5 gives 7.86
